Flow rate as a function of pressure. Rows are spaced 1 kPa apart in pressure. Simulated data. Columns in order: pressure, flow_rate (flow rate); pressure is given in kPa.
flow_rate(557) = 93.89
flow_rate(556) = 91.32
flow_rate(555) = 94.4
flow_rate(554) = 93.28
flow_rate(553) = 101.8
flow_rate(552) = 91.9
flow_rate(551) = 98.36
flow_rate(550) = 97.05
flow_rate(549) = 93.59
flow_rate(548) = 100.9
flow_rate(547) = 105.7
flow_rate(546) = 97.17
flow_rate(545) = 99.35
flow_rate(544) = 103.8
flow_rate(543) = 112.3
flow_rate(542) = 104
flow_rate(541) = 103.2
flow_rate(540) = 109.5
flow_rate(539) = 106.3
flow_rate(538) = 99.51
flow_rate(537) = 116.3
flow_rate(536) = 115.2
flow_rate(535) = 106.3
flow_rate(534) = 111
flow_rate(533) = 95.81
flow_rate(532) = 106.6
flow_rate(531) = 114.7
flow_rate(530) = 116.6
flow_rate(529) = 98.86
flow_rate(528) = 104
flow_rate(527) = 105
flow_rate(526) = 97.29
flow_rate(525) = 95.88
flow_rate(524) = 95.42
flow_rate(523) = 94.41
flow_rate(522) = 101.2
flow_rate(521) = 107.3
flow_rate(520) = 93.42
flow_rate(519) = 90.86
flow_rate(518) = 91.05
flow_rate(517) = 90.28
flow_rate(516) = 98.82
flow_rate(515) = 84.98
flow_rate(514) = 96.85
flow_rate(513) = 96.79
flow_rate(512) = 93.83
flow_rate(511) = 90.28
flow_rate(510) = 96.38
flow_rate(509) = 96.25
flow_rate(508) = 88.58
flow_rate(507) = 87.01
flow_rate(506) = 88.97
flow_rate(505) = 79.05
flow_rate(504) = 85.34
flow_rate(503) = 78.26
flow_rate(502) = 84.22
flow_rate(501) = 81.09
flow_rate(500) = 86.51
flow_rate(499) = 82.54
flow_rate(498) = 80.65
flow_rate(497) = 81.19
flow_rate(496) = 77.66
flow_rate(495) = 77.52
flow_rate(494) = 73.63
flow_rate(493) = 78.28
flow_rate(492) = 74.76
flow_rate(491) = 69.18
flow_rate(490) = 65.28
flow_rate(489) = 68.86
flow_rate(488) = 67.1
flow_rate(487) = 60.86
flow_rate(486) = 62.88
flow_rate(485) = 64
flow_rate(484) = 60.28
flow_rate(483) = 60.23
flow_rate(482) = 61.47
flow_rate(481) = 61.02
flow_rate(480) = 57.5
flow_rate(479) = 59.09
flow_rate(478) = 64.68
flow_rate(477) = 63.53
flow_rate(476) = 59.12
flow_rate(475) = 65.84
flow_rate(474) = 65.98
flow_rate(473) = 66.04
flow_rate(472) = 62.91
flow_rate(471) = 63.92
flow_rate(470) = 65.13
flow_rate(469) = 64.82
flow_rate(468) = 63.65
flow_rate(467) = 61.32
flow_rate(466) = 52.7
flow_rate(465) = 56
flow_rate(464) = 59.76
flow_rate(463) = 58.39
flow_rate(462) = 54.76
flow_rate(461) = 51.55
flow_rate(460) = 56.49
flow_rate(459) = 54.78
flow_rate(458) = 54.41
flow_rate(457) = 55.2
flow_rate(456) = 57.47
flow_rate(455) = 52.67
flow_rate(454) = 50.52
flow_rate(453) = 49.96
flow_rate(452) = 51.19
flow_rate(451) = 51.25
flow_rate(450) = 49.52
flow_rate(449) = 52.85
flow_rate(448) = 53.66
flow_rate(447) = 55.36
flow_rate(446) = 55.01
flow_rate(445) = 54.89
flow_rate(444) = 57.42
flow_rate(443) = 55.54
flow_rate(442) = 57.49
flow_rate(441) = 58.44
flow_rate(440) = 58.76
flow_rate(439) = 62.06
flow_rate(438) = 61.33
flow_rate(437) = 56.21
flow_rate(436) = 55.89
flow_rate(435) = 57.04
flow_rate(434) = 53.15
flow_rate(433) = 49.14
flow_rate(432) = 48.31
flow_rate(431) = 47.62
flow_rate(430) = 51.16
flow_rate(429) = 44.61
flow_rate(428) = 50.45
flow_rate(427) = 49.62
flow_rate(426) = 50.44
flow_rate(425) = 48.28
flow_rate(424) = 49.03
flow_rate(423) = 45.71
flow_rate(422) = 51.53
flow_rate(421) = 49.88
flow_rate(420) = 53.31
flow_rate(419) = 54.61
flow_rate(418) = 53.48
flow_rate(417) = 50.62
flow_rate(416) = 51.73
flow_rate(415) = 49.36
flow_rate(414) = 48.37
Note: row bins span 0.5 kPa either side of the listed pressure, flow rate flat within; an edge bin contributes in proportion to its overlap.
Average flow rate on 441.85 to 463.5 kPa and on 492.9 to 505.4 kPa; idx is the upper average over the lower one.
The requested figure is 1.5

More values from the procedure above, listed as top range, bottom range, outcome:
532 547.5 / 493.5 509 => 1.28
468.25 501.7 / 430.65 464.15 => 1.25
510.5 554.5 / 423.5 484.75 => 1.78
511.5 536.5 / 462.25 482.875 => 1.63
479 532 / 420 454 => 1.60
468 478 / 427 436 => 1.27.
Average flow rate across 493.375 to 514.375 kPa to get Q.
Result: 85.7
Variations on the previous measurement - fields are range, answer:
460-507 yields 68.1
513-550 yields 102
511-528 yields 95.9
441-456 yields 53.7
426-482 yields 56.5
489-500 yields 76.2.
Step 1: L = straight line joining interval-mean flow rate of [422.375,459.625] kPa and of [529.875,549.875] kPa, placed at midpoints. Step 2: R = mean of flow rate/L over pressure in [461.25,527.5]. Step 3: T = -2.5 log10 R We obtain 0.07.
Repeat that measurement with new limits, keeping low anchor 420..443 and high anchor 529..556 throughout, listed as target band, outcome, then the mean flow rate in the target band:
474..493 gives 0.191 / 64.1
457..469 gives 0.177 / 57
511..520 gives -0.022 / 92.8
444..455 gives 0.155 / 52.7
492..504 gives 0.038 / 80.1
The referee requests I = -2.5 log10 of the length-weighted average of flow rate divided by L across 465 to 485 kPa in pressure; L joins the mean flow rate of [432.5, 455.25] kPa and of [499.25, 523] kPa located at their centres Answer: 0.15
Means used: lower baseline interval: 54.8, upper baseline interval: 90.7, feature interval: 62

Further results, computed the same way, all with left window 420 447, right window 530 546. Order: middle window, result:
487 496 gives 0.162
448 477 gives 0.184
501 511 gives 0.043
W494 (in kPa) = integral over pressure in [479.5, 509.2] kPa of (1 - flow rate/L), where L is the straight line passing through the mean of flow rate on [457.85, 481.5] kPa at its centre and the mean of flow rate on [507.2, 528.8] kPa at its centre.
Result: 1.6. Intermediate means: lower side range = 60.2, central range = 74.5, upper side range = 95.6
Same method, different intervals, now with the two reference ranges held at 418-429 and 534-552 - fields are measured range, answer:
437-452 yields 0.9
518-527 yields -0.2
